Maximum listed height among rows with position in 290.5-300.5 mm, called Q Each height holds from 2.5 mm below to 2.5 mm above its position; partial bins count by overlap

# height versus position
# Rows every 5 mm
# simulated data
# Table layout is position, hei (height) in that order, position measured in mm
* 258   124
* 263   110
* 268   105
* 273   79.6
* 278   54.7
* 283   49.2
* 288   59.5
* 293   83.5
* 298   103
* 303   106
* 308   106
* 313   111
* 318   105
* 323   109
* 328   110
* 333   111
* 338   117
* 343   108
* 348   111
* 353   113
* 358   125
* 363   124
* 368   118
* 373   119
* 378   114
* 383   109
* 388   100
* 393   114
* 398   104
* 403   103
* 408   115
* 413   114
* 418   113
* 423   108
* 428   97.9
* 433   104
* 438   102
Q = 103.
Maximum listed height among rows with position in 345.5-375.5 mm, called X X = 125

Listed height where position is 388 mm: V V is 100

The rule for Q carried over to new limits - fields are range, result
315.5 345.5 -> 117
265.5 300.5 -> 105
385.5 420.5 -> 115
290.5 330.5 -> 111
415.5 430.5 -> 113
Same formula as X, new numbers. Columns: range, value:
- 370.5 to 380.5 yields 119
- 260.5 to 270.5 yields 110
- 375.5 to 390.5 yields 114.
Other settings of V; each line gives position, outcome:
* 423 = 108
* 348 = 111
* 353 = 113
